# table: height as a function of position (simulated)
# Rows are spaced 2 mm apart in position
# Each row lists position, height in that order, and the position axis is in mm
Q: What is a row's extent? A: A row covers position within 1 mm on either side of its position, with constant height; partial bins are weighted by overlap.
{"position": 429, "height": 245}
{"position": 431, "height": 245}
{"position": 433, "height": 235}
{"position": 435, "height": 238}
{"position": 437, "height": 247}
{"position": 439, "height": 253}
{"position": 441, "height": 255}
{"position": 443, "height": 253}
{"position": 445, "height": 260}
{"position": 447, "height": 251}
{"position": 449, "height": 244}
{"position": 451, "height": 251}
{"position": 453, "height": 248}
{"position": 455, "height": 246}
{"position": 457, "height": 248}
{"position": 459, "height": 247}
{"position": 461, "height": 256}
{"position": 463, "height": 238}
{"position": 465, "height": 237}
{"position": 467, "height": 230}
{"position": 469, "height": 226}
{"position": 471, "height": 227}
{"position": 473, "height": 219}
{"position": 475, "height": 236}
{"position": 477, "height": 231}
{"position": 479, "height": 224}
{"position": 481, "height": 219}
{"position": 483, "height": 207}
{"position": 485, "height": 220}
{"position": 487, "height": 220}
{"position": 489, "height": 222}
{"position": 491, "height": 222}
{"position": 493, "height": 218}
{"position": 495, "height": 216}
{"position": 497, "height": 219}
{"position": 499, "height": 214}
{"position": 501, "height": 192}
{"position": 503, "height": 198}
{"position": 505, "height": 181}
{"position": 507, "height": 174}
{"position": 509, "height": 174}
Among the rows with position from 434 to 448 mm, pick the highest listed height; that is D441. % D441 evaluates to 260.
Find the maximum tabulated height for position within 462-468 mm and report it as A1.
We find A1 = 238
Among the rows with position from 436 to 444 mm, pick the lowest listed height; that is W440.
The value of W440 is 247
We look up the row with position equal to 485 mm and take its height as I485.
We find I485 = 220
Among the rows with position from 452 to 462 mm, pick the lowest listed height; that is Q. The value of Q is 246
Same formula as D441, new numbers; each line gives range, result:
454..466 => 256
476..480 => 231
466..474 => 230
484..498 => 222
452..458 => 248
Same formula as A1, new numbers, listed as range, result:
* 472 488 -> 236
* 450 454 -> 251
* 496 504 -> 219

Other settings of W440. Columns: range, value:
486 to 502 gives 192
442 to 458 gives 244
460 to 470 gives 226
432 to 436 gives 235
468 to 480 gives 219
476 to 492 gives 207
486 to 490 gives 220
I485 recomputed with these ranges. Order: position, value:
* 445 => 260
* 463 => 238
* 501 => 192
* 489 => 222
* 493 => 218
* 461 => 256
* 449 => 244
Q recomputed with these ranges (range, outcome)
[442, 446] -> 253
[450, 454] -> 248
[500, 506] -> 181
